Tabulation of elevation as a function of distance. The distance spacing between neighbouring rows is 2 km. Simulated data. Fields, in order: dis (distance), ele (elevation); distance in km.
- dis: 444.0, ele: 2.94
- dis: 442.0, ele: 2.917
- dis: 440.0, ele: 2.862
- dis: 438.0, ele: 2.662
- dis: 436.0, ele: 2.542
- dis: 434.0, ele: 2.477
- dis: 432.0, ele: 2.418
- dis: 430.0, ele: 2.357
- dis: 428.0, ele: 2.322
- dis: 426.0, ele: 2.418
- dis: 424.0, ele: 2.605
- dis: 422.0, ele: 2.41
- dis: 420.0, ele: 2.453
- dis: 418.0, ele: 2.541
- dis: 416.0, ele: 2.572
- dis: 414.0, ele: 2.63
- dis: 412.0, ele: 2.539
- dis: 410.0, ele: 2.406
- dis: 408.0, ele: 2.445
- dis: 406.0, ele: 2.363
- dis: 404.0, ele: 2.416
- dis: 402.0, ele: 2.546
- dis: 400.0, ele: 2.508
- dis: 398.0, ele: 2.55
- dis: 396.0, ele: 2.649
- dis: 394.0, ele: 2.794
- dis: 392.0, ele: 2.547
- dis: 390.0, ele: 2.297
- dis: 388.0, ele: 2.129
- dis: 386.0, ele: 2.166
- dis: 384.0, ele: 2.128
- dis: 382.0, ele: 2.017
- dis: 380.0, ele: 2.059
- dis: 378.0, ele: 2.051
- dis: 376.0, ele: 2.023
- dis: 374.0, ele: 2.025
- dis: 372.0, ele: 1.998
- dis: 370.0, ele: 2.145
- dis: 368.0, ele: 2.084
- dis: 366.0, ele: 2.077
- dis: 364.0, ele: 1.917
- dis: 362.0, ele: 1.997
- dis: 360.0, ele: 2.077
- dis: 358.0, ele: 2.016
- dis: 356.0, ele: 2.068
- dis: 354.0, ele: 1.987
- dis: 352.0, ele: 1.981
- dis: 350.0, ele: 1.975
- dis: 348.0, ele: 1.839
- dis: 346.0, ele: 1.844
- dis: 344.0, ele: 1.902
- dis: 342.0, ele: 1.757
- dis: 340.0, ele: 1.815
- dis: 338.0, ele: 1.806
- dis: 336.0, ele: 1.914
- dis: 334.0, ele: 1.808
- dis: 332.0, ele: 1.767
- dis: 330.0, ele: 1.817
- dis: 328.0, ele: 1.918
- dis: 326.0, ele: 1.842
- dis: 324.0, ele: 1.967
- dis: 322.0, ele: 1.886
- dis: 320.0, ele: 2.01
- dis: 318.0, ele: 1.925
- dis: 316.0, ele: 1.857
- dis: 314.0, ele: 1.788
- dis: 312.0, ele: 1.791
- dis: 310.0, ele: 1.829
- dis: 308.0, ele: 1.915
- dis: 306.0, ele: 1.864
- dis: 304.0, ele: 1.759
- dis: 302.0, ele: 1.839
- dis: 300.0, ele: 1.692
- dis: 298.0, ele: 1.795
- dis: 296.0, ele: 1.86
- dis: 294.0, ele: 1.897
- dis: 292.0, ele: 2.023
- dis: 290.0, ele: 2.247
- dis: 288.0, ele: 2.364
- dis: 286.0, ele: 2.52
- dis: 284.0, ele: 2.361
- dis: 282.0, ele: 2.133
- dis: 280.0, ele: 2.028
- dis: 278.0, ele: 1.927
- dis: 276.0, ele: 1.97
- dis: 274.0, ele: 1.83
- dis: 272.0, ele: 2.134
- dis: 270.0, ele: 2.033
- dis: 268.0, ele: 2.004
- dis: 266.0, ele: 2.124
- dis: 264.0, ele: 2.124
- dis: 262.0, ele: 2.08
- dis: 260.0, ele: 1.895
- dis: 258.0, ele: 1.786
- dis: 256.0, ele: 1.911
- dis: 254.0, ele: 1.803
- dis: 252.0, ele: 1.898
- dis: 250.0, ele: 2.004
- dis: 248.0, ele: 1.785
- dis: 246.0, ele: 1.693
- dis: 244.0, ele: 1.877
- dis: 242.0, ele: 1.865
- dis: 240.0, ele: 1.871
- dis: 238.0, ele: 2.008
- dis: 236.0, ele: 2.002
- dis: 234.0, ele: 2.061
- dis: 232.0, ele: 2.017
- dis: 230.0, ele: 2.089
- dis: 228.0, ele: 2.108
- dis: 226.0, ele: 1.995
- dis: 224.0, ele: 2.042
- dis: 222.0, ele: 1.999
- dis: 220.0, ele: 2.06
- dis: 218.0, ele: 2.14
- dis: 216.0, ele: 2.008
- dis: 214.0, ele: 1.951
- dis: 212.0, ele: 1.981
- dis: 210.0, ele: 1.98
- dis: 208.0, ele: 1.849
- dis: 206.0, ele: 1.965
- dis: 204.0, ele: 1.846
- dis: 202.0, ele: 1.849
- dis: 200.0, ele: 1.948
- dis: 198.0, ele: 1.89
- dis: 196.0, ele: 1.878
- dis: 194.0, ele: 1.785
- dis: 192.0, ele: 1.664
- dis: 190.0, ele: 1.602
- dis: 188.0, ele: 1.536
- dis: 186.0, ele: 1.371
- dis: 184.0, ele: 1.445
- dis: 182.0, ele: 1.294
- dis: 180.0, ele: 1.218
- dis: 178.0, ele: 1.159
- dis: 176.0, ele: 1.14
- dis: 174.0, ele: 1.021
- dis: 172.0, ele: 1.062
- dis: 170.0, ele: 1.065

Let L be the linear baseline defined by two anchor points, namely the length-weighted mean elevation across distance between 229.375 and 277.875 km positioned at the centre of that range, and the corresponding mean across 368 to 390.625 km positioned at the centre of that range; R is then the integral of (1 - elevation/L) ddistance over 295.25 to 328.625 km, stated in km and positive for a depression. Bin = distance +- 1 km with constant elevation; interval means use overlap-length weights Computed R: 2.7 km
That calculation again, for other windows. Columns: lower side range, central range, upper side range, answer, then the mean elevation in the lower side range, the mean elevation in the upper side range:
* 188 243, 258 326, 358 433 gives 3.70 km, 1.94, 2.31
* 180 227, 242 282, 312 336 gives -2.23 km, 1.82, 1.87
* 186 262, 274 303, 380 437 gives 0.66 km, 1.9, 2.43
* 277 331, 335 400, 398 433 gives 4.77 km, 1.96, 2.47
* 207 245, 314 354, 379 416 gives 6.68 km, 1.99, 2.4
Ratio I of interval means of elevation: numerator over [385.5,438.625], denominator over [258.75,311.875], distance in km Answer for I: 1.23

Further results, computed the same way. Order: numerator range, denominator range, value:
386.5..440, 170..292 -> 1.33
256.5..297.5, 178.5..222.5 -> 1.16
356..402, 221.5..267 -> 1.12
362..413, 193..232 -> 1.15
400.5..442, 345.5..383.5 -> 1.25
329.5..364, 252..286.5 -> 0.94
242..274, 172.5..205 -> 1.26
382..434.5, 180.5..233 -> 1.32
